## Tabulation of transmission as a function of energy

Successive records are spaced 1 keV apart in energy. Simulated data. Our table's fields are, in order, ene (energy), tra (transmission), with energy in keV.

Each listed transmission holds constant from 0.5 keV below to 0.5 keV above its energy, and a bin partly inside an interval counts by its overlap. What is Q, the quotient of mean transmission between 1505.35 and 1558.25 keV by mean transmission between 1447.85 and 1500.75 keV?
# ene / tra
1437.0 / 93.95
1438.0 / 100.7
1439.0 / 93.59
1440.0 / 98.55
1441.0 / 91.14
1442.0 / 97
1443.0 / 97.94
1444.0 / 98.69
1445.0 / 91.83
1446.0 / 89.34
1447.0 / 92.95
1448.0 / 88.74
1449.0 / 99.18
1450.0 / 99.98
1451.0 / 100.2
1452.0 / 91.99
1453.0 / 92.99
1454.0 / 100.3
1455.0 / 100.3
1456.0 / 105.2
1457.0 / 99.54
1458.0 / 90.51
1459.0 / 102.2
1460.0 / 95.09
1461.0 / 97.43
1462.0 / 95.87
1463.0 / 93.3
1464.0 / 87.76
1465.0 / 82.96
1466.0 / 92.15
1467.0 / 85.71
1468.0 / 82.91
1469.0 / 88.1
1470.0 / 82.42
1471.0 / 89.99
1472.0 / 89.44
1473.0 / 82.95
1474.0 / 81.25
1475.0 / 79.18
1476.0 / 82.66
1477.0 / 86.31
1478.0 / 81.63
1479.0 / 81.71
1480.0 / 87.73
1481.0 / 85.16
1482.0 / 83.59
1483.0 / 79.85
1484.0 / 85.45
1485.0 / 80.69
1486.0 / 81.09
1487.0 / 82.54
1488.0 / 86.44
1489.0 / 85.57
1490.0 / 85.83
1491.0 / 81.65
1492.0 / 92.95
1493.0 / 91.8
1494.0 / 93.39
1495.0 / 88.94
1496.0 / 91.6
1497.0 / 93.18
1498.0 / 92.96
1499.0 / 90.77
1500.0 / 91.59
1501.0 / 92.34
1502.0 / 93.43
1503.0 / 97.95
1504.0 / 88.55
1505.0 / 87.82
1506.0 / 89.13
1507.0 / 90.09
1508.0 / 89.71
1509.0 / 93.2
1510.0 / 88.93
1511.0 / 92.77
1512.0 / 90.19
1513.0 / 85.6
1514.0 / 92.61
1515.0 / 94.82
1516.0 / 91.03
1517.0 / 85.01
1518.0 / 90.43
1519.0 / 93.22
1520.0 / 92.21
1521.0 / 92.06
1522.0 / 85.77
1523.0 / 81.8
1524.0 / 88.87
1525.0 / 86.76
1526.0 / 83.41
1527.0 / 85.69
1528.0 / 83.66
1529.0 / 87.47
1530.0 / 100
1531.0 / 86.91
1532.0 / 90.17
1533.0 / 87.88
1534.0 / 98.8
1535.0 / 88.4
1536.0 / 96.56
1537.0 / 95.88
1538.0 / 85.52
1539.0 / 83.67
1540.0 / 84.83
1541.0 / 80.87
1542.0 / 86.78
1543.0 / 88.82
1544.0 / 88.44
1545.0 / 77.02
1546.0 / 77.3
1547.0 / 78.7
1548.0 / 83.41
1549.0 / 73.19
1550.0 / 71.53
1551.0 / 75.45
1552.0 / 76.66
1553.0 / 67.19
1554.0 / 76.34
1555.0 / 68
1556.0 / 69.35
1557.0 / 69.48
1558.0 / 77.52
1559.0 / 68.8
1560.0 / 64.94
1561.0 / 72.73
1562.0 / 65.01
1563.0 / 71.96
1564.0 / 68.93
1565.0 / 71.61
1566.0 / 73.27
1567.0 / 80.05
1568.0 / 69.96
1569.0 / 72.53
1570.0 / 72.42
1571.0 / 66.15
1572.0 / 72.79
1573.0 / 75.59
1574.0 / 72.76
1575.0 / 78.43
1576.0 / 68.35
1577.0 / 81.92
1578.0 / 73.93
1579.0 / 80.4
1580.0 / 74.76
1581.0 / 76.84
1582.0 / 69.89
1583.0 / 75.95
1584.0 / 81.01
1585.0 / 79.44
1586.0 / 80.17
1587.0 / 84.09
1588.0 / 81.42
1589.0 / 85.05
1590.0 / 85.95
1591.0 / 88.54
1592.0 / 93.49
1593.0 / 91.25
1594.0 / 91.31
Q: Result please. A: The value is 1.0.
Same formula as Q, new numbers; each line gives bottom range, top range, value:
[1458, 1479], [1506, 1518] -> 1.03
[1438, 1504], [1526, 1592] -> 0.87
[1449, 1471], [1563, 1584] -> 0.79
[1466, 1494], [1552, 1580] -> 0.85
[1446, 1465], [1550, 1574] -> 0.75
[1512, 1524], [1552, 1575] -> 0.80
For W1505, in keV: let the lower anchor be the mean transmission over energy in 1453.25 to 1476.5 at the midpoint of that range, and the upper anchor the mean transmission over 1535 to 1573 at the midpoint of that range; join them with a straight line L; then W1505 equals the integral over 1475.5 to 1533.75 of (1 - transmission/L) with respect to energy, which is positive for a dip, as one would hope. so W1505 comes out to -2.9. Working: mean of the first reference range 90.8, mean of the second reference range 76.5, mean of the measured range 88.4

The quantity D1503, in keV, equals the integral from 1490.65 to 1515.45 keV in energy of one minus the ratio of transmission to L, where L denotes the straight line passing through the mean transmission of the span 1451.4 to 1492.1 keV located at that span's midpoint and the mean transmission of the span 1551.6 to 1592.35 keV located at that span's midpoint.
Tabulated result -2.0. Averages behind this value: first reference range 88.3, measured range 91.1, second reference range 75.1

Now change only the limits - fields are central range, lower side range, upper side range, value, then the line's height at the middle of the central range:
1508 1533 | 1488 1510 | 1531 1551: -0.5 keV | 87.6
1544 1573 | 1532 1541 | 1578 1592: 4.3 keV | 85.5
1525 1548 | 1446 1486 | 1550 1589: -2.3 keV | 79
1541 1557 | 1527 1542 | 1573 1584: 1.4 keV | 84.7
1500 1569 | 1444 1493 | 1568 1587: -2.2 keV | 80.8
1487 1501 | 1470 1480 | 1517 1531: -0.6 keV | 85.7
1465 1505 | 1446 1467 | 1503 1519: 2.4 keV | 92.6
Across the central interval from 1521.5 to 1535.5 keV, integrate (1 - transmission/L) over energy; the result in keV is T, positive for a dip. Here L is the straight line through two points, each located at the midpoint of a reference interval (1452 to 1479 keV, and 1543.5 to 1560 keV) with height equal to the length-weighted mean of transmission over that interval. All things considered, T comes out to -1.69 keV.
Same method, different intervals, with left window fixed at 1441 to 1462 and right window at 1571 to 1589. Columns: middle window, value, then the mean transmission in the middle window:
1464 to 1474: 0.8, 86.1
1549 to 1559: 1.1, 72.3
